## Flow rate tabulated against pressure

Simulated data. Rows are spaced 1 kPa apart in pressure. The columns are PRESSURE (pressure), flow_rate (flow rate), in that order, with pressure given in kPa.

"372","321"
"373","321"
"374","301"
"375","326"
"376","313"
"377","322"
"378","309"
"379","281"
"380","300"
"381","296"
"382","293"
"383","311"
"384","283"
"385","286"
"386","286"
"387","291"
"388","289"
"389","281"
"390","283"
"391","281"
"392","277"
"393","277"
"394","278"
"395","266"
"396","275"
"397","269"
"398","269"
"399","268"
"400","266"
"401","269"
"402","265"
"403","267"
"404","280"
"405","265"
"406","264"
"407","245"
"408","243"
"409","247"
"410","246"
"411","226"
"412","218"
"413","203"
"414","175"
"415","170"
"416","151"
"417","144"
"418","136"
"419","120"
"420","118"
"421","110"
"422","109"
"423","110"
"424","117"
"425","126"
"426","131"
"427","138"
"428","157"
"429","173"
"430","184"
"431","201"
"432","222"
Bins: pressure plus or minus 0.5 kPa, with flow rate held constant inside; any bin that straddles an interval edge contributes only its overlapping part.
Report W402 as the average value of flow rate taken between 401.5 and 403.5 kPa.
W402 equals 266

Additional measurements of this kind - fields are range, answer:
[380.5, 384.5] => 296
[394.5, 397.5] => 270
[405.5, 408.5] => 251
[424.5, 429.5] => 145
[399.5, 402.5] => 267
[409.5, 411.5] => 236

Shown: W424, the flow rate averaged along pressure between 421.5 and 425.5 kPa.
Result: 116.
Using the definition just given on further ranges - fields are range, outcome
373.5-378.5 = 314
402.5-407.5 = 264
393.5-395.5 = 272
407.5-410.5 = 245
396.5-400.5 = 268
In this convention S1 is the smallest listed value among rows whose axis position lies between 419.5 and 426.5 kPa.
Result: 109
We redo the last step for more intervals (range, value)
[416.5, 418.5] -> 136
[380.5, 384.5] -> 283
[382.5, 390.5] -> 281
